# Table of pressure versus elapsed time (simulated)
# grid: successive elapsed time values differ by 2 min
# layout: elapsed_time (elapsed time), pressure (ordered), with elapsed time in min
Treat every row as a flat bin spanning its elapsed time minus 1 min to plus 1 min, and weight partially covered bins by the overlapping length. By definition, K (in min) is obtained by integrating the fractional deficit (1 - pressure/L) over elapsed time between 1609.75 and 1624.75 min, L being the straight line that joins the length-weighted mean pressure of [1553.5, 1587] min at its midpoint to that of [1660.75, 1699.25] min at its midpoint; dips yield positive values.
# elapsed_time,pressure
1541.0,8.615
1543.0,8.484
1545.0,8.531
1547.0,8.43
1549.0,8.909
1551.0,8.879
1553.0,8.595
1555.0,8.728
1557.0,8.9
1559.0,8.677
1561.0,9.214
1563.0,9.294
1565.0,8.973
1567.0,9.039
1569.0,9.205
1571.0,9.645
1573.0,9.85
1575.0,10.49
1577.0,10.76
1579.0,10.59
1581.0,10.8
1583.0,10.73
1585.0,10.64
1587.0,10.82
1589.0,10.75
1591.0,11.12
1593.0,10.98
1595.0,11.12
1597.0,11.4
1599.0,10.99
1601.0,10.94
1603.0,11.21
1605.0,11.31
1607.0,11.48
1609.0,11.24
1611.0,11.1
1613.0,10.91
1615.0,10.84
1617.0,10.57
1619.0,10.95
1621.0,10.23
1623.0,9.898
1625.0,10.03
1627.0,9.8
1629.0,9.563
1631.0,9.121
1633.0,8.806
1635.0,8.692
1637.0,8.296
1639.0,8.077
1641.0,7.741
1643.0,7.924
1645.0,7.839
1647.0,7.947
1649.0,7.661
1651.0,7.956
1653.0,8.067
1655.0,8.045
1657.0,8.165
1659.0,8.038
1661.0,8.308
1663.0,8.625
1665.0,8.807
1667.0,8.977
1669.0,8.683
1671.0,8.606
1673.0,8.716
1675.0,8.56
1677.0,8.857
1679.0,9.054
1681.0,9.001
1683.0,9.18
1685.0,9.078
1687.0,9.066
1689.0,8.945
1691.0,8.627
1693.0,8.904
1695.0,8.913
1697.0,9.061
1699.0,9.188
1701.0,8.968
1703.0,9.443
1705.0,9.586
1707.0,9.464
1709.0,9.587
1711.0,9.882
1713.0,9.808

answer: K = -2.02 min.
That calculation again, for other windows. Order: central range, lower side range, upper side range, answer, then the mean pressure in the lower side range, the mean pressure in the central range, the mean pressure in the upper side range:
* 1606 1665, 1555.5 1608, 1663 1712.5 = 3.3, 10.3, 9.16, 9.05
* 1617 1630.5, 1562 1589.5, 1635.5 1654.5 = -2.3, 10.1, 10.1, 7.97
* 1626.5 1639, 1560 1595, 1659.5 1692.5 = 0.6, 10.2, 8.94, 8.81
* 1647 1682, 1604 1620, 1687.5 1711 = 5.1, 11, 8.46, 9.18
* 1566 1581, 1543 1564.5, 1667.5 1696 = -2.0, 8.8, 10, 8.87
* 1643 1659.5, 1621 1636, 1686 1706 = 2.4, 9.47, 7.96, 9.07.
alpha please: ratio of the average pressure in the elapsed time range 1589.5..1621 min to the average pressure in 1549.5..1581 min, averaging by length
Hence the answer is 1.2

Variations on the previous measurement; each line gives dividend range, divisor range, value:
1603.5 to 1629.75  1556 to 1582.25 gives 1.10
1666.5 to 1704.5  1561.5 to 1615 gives 0.85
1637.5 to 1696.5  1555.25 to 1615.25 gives 0.82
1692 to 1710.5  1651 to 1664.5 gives 1.13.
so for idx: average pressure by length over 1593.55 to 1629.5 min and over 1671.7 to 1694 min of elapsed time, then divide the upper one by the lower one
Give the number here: 0.83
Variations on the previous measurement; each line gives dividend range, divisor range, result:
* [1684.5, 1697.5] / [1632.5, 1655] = 1.11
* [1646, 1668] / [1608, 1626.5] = 0.78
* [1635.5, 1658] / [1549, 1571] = 0.89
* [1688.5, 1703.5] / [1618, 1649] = 1.00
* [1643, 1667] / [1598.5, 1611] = 0.73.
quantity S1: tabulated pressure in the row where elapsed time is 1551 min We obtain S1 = 8.879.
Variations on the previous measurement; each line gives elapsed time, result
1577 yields 10.76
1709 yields 9.587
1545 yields 8.531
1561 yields 9.214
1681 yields 9.001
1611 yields 11.1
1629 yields 9.563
